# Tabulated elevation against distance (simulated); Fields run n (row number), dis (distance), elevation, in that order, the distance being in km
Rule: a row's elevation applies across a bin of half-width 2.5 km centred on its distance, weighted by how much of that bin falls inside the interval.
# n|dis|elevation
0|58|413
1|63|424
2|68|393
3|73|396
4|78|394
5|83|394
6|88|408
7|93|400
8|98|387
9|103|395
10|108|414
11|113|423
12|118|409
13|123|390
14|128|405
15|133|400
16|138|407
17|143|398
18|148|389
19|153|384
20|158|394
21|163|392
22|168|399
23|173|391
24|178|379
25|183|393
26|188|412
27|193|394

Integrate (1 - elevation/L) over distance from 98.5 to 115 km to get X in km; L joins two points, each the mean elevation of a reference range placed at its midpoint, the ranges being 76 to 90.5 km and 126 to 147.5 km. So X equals -0.3 km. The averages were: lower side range 399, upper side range 401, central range 407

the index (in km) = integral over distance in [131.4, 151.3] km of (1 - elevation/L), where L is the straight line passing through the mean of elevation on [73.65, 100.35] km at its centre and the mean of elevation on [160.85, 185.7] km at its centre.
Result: -0.2 km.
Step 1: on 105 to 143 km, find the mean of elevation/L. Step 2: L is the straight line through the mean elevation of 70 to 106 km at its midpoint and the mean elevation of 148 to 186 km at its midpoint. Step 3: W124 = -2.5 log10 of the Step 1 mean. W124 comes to -0.03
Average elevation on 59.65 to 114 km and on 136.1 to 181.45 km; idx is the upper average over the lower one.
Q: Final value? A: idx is 0.98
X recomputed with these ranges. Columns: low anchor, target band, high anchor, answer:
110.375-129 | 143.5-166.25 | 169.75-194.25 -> 0.5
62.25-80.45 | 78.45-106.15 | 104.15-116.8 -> 0.7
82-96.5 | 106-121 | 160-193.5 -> -0.6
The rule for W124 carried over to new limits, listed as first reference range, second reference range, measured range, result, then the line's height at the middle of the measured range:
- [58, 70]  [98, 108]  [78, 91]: 0.01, 404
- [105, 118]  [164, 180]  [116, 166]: 0.02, 403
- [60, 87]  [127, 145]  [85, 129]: 0.00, 402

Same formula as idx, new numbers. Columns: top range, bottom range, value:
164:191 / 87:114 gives 0.98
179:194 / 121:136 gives 1.00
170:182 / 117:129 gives 0.97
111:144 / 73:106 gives 1.02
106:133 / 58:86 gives 1.01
